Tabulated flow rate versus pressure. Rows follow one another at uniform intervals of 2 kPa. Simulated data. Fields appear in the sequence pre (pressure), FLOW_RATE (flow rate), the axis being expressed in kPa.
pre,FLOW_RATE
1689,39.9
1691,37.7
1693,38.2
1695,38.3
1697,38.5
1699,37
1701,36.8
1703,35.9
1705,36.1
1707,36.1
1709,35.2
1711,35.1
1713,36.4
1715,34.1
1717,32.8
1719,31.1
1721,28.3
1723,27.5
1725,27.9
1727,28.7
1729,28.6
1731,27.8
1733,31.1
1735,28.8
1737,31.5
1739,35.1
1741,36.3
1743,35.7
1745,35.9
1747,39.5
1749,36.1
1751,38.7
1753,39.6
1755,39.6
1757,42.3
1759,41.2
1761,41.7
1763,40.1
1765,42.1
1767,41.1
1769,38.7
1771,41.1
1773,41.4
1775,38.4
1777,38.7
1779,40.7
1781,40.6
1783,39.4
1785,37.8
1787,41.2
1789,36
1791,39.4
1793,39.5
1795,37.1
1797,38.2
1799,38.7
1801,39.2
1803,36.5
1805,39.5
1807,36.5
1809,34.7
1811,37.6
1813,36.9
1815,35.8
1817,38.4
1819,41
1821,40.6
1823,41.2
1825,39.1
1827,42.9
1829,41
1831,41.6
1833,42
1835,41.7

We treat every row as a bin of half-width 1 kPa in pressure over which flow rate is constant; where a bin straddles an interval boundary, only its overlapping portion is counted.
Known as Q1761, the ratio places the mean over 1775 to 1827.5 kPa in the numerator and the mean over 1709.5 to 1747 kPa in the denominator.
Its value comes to 1.21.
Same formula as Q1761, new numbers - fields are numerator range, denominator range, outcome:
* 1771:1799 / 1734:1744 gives 1.17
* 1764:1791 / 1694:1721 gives 1.12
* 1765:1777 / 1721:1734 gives 1.41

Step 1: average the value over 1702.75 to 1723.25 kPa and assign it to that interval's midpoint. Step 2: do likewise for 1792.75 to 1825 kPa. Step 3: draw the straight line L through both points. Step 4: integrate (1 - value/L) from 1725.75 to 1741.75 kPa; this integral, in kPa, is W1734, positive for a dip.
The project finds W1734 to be 1.8 kPa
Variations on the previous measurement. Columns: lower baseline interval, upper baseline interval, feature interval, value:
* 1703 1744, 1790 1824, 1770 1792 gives -1.9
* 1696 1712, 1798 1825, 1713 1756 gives 4.4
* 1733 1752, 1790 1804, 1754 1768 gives -1.9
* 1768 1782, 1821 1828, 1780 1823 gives 2.3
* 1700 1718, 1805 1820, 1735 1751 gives 0.3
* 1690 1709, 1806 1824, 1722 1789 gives 1.4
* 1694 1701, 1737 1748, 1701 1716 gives 0.7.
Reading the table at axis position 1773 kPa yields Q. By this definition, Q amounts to 41.4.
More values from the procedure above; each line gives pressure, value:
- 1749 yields 36.1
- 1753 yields 39.6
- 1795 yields 37.1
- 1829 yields 41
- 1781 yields 40.6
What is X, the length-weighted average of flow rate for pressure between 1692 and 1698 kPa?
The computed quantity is 38.3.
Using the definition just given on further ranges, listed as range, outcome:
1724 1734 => 28.8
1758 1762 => 41.5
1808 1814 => 36.4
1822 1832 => 41.2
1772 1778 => 39.5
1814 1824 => 39.4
